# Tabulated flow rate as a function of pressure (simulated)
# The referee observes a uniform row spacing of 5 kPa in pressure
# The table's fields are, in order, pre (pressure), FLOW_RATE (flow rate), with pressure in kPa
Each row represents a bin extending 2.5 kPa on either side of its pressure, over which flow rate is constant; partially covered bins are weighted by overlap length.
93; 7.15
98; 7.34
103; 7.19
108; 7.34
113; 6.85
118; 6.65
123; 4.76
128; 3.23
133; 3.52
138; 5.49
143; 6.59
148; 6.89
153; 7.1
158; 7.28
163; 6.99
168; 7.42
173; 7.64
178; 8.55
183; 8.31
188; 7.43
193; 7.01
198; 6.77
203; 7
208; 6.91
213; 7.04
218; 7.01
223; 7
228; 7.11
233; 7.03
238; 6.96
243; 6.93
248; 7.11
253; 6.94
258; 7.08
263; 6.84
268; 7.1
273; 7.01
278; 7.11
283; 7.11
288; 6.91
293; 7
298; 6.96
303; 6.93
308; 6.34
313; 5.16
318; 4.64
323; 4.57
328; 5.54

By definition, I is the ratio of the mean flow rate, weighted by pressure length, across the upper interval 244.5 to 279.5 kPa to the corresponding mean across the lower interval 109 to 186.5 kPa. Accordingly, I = 1.1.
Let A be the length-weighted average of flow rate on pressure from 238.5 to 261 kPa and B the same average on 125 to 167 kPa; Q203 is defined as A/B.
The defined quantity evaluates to 1.18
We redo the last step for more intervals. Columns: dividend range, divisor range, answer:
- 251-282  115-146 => 1.38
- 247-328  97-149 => 1.10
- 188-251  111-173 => 1.14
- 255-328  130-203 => 0.93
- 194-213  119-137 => 1.64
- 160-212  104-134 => 1.33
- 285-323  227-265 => 0.88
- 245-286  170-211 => 0.94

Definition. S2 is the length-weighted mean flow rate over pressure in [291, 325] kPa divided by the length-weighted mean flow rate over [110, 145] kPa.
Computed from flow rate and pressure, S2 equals 1.12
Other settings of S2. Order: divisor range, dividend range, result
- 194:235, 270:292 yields 1.01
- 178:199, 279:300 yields 0.93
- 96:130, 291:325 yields 0.96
